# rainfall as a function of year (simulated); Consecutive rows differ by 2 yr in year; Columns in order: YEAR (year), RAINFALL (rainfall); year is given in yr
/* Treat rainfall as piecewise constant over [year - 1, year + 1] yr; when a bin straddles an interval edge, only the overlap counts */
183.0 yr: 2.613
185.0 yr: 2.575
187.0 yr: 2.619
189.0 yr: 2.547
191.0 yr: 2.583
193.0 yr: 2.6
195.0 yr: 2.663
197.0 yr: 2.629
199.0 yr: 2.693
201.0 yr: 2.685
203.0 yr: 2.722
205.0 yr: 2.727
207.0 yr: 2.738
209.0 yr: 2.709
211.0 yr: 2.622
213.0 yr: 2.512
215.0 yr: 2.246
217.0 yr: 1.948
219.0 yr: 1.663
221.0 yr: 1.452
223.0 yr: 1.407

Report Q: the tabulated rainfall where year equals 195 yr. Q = 2.663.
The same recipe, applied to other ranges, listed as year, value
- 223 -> 1.407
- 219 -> 1.663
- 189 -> 2.547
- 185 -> 2.575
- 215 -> 2.246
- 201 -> 2.685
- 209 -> 2.709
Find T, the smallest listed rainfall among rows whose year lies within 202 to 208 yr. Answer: 2.722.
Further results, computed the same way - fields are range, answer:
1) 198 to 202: 2.685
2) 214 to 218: 1.948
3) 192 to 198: 2.6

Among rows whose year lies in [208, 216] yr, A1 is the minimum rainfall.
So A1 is 2.246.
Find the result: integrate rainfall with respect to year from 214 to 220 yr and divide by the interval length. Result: 1.95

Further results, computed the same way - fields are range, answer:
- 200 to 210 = 2.72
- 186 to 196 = 2.6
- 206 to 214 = 2.65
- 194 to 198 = 2.65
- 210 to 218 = 2.33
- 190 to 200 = 2.63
